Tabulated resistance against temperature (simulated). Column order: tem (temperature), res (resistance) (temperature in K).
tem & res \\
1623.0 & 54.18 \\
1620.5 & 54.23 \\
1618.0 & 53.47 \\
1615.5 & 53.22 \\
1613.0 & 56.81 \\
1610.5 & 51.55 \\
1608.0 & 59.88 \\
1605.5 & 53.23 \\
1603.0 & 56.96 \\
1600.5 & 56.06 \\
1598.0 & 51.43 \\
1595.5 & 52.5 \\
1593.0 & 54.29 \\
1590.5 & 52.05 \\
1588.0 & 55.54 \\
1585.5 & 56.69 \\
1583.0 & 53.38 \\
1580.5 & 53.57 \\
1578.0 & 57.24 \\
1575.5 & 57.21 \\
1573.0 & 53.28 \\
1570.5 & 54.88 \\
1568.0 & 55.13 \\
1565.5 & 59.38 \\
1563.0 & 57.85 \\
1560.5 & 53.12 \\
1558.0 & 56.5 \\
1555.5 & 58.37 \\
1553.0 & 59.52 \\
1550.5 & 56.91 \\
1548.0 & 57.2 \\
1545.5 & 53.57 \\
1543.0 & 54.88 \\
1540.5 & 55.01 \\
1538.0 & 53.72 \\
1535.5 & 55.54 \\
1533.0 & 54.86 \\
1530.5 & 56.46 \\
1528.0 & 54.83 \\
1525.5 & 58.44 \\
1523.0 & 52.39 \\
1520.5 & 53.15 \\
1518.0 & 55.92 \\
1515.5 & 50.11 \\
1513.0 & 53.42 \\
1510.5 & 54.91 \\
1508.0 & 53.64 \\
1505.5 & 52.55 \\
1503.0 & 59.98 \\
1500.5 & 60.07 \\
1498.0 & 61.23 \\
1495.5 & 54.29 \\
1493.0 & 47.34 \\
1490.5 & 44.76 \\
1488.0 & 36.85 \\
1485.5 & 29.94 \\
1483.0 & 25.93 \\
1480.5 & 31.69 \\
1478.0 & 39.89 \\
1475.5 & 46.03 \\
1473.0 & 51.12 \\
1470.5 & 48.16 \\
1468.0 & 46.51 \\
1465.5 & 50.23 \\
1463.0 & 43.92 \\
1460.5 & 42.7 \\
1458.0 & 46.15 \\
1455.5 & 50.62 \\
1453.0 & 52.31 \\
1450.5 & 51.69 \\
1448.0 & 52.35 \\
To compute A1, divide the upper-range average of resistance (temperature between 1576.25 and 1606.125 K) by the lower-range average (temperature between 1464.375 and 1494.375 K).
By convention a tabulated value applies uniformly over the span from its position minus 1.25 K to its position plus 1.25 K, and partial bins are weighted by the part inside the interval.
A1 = 1.31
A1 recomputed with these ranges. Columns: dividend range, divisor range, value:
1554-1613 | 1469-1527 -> 1.13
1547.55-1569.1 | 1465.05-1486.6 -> 1.40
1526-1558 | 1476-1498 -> 1.39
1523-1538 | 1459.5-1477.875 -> 1.19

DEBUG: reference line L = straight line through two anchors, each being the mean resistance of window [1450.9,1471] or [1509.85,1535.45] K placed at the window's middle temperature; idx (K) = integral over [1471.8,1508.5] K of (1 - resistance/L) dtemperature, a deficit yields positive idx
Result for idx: 3.5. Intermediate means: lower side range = 47.7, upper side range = 54.5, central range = 46.2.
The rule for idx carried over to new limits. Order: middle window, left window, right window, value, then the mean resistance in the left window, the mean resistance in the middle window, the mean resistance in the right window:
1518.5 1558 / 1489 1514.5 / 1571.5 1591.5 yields -0.92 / 54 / 55.7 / 54.9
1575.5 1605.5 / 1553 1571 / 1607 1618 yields 0.65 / 56.7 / 54.6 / 55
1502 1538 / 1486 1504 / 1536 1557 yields -0.78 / 51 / 54.7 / 56.1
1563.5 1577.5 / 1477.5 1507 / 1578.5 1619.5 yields -1.09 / 45.6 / 56.1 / 54.5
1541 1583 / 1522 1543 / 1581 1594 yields -1.02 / 55.2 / 56.1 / 54.3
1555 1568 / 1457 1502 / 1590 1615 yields -1.39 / 44.9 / 56.8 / 54.5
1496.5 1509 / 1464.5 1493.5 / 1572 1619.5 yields -3.84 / 41.3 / 57.5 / 54.7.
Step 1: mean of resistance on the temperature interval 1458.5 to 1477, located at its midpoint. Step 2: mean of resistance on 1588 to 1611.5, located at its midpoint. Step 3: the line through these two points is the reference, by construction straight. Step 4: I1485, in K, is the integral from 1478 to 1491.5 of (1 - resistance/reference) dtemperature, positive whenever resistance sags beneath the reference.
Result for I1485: 3.8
